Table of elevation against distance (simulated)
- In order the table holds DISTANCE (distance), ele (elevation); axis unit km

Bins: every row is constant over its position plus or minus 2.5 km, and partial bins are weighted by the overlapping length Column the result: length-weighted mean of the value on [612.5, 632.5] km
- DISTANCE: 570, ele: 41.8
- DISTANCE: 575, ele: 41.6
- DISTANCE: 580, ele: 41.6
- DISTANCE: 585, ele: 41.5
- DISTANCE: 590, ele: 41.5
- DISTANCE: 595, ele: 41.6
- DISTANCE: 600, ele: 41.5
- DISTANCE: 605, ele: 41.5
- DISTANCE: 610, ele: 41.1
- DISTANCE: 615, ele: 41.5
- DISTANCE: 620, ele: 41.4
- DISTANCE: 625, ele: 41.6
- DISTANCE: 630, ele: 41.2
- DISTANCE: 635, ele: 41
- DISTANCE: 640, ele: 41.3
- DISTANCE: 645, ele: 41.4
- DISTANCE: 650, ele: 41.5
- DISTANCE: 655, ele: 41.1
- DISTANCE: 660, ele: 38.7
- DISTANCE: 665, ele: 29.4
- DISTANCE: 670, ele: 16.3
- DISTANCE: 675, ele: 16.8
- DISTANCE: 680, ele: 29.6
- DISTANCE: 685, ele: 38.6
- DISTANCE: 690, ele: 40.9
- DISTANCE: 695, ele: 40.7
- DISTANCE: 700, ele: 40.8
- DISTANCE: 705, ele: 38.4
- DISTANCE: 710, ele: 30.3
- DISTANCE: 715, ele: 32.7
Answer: 41.4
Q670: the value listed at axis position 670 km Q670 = 16.3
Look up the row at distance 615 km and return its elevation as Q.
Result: 41.5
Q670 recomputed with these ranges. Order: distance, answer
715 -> 32.7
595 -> 41.6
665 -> 29.4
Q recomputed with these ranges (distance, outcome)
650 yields 41.5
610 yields 41.1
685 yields 38.6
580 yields 41.6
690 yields 40.9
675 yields 16.8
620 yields 41.4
